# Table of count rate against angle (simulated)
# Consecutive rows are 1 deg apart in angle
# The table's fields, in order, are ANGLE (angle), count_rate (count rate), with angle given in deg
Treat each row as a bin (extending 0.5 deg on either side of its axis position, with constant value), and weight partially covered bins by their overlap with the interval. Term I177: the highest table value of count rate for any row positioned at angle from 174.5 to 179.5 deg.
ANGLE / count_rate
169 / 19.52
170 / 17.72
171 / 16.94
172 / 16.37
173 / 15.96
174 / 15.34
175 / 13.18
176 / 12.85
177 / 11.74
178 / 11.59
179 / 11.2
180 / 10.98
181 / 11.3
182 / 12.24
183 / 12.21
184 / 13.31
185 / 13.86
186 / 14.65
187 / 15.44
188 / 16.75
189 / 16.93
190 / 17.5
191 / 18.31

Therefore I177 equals 13.18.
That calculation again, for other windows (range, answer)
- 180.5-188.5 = 16.75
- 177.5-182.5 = 12.24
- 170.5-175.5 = 16.94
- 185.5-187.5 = 15.44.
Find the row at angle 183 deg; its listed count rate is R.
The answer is 12.21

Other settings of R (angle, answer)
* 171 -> 16.94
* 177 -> 11.74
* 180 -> 10.98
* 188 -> 16.75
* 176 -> 12.85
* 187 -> 15.44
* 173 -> 15.96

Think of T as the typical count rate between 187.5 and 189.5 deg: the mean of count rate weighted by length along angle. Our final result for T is 16.8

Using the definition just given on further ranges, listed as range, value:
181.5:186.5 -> 13.3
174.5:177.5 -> 12.6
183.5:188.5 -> 14.8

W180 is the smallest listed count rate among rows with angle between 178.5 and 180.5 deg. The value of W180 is 10.98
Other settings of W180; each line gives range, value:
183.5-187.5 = 13.31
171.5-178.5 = 11.59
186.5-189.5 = 15.44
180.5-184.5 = 11.3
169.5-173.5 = 15.96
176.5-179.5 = 11.2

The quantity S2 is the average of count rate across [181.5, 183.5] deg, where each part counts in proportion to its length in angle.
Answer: 12.2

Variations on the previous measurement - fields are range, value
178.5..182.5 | 11.4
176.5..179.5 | 11.5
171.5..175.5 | 15.2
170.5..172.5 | 16.7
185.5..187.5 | 15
